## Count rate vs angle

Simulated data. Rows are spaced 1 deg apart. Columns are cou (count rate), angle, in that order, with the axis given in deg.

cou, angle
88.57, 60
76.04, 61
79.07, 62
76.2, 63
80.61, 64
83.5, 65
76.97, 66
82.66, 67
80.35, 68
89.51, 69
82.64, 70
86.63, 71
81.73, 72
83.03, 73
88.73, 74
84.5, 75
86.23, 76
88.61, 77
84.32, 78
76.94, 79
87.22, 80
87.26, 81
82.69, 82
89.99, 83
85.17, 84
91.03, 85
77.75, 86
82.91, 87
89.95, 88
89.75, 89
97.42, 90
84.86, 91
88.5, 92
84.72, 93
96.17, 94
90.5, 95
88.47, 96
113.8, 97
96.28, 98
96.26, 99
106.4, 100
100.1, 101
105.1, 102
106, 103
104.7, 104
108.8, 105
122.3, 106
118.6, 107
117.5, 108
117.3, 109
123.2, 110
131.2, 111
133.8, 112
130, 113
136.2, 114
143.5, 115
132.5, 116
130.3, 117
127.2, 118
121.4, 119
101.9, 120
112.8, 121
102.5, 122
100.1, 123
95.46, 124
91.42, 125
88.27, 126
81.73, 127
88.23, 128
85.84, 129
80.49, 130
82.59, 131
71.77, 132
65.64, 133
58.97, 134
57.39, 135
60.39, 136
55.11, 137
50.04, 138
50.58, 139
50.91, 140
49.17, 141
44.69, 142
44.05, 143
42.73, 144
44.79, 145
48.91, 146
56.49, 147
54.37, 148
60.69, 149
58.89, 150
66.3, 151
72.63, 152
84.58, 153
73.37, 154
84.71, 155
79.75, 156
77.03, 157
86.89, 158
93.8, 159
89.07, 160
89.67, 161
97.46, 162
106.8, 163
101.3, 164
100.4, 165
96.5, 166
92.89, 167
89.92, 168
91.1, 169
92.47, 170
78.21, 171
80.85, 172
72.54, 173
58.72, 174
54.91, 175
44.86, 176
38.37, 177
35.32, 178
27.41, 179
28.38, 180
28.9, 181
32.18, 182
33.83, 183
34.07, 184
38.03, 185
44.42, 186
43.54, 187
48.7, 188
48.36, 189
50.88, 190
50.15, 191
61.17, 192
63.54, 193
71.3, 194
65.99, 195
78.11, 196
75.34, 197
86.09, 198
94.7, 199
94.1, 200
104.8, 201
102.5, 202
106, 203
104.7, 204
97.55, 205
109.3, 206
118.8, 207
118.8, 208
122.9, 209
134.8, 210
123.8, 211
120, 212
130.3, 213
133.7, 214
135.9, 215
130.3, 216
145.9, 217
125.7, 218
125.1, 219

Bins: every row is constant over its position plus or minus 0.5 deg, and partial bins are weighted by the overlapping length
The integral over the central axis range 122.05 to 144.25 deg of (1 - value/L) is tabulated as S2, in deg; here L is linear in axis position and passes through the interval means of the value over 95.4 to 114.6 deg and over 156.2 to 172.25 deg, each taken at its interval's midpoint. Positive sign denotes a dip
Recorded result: 7.4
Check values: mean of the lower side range 114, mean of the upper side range 91.5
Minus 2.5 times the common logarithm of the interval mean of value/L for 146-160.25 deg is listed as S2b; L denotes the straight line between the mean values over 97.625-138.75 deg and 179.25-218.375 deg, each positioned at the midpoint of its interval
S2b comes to 0.27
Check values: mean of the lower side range 101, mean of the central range 73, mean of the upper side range 85.1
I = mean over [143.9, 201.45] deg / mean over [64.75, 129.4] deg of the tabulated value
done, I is 0.68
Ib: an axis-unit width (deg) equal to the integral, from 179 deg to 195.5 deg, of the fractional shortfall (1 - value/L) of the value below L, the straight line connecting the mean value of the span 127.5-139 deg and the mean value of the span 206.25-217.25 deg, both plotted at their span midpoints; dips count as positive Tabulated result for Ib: 9.6 deg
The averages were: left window 68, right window 128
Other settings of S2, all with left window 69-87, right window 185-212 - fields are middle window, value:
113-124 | -4.5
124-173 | 6.3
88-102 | -1.6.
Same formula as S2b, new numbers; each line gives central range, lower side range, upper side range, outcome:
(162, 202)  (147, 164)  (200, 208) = 0.38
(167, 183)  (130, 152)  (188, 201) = 0.14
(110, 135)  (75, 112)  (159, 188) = -0.19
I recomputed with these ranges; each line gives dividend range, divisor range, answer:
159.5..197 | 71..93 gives 0.74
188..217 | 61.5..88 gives 1.16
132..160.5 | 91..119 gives 0.56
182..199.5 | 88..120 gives 0.52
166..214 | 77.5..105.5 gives 0.82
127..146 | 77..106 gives 0.65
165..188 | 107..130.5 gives 0.51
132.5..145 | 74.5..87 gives 0.61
